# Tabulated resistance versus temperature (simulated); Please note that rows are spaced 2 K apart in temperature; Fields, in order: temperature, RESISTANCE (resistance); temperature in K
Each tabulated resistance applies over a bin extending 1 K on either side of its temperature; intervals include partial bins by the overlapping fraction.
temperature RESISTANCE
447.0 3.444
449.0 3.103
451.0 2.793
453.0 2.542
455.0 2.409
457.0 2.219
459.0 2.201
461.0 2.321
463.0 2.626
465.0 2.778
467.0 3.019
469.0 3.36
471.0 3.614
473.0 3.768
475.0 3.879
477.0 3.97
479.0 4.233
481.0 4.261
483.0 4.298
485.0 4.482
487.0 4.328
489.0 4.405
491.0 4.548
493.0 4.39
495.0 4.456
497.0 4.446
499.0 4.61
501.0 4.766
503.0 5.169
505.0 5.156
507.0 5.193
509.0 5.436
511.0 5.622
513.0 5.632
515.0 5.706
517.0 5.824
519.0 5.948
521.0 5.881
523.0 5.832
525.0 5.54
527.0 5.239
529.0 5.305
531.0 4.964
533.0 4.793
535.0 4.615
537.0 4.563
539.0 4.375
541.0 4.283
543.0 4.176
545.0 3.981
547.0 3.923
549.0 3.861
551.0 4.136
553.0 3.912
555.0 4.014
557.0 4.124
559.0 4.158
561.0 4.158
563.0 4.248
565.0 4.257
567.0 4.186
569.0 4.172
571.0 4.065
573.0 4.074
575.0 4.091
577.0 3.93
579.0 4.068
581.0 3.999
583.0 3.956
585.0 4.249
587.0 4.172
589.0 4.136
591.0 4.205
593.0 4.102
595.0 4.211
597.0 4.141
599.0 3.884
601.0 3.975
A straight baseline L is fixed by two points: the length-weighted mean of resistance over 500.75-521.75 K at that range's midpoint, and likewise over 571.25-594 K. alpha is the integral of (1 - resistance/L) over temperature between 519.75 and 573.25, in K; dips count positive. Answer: 3.7 K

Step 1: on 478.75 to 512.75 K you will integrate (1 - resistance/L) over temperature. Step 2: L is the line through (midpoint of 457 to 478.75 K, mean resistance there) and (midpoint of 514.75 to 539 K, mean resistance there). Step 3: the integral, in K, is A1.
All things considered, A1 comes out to -4.58 K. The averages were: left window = 3.15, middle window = 4.72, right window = 5.3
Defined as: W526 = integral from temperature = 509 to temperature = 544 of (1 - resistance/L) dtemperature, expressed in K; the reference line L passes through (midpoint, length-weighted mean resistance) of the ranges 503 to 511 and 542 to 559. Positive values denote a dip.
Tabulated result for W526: -3.42 K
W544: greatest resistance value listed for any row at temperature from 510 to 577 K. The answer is 5.948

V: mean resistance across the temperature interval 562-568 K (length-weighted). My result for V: 4.23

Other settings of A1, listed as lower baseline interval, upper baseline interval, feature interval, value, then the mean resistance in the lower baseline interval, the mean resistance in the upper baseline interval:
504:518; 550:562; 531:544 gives 0.47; 5.51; 4.08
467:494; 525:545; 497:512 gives -2.52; 4.08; 4.71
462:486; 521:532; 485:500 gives -0.56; 3.69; 5.42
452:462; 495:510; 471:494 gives -2.62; 2.34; 4.93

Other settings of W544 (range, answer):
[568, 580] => 4.172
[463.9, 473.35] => 3.768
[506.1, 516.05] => 5.706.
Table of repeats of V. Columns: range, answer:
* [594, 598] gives 4.18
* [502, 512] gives 5.32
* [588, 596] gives 4.16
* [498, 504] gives 4.85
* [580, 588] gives 4.09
